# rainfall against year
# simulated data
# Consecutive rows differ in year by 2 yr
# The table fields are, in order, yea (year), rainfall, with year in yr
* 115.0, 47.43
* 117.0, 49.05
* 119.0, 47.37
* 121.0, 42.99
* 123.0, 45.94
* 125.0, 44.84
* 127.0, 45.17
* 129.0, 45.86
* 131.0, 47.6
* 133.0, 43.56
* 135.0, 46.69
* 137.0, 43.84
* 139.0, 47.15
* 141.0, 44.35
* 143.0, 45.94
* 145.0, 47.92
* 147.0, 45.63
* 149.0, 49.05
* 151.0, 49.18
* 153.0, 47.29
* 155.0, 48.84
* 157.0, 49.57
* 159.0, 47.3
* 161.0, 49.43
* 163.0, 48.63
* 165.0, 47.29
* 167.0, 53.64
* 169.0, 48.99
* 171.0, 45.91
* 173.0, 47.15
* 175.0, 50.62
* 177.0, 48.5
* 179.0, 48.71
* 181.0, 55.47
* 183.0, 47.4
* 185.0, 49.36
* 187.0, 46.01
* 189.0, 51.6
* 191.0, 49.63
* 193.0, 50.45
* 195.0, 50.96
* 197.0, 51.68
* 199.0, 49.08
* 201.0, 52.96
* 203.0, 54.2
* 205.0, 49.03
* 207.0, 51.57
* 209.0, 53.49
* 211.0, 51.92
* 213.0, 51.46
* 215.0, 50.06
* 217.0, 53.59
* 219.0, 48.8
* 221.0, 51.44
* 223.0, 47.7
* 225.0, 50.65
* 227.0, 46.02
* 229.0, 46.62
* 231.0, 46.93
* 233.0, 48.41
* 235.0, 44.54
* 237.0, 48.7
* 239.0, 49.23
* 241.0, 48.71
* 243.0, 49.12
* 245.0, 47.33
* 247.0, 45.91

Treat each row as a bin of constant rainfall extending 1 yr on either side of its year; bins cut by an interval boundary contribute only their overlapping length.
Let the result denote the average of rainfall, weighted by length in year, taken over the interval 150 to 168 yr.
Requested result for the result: 49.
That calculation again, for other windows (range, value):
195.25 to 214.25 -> 51.7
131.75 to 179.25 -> 47.7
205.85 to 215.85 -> 51.7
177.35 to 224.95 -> 50.7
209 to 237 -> 49.2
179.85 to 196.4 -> 50.1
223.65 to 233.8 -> 47.7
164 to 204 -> 50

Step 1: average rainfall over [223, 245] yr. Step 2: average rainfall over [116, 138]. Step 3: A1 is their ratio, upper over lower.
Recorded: 1.0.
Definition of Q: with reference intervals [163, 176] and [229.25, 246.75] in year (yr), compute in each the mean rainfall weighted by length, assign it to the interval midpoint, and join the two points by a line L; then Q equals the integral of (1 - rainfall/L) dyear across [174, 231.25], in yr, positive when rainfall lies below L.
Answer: -2.3 yr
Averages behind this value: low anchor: 48.9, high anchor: 47.7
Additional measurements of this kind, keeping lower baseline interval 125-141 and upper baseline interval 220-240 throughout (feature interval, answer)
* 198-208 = -0.9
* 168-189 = -1.0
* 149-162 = -0.7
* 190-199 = -0.6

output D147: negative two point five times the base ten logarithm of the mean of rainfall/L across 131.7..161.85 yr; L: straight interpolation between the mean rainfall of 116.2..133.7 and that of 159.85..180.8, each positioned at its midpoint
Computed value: 0.01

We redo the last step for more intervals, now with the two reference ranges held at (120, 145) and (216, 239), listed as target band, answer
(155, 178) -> -0.05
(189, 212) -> -0.08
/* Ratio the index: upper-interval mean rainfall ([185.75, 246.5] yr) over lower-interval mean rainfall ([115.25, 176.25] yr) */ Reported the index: 1.1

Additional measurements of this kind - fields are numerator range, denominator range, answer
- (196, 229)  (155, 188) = 1.04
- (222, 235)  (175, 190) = 0.96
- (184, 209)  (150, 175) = 1.04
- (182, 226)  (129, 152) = 1.09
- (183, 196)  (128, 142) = 1.09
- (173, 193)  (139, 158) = 1.04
